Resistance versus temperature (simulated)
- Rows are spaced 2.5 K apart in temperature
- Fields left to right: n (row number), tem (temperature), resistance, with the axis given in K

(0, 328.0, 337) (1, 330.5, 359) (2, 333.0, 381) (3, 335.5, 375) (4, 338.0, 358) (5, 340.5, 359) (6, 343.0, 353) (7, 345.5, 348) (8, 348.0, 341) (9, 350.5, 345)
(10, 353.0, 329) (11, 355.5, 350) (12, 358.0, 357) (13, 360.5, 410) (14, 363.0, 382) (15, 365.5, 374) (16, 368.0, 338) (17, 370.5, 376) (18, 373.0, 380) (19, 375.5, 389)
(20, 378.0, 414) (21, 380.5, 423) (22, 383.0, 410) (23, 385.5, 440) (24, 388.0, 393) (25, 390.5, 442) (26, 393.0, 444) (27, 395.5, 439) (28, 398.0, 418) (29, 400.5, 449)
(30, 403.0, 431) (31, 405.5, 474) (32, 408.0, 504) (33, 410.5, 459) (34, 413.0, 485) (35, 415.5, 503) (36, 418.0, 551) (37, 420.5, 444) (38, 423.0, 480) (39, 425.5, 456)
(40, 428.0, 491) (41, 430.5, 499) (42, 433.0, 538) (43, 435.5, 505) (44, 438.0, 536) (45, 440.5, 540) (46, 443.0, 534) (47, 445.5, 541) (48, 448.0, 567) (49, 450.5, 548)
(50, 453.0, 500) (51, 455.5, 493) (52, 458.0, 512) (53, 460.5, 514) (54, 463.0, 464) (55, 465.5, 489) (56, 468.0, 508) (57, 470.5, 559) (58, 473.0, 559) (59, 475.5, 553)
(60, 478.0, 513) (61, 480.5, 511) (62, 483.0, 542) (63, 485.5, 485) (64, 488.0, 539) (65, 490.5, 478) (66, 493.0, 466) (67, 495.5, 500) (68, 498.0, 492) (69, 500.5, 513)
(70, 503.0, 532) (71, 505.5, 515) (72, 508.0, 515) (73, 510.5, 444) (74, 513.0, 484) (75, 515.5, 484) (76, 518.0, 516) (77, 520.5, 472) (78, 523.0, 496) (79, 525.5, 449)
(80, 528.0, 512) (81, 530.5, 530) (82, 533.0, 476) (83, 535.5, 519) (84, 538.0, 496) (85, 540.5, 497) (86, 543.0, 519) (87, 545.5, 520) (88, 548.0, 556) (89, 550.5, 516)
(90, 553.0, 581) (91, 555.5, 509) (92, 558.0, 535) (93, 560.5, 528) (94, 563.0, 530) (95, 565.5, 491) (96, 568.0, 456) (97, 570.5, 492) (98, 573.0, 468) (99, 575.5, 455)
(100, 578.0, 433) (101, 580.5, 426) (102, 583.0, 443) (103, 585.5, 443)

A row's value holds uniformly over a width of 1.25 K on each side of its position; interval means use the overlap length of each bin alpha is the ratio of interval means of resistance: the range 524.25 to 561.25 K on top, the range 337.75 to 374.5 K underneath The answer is 1.4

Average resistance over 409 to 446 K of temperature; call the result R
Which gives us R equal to 503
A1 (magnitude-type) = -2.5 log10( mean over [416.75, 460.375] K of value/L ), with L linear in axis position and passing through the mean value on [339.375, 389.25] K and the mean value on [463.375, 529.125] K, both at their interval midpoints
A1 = -0.15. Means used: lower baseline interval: 376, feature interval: 514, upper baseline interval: 504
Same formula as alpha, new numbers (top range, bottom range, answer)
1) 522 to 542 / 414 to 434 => 1.01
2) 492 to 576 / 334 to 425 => 1.22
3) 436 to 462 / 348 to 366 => 1.46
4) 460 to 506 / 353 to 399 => 1.29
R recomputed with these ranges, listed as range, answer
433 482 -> 524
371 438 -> 457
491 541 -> 495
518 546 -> 499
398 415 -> 465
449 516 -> 508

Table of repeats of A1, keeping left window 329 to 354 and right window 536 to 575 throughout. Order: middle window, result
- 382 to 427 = -0.14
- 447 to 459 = -0.20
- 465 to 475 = -0.19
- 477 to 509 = -0.09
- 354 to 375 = 0.00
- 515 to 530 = -0.01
